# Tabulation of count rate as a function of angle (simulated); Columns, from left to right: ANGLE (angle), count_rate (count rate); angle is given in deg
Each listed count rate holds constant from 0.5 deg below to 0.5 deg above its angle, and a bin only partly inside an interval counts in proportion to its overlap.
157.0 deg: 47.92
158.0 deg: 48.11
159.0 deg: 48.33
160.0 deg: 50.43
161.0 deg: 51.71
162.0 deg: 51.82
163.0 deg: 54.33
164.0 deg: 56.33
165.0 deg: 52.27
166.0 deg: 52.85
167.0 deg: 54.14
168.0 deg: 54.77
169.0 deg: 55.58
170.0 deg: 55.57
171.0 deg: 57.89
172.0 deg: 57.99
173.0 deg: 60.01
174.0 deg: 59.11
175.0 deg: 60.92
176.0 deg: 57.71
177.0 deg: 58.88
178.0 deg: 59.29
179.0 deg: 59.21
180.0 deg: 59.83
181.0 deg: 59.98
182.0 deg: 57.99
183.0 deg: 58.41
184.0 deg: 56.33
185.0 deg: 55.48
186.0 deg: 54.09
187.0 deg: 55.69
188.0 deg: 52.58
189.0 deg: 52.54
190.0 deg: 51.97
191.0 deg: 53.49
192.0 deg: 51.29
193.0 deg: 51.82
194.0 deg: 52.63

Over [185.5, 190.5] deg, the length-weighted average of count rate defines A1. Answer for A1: 53.4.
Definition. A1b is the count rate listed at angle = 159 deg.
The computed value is 48.33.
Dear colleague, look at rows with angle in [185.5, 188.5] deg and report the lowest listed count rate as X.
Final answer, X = 52.58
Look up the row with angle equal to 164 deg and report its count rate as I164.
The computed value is 56.33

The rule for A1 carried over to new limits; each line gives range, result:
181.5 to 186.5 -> 56.5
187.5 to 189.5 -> 52.6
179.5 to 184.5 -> 58.5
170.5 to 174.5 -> 58.8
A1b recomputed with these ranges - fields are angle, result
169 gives 55.58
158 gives 48.11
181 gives 59.98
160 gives 50.43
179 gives 59.21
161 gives 51.71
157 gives 47.92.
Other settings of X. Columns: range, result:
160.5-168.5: 51.71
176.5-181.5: 58.88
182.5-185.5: 55.48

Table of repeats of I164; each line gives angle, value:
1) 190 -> 51.97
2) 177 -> 58.88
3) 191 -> 53.49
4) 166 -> 52.85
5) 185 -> 55.48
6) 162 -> 51.82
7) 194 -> 52.63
